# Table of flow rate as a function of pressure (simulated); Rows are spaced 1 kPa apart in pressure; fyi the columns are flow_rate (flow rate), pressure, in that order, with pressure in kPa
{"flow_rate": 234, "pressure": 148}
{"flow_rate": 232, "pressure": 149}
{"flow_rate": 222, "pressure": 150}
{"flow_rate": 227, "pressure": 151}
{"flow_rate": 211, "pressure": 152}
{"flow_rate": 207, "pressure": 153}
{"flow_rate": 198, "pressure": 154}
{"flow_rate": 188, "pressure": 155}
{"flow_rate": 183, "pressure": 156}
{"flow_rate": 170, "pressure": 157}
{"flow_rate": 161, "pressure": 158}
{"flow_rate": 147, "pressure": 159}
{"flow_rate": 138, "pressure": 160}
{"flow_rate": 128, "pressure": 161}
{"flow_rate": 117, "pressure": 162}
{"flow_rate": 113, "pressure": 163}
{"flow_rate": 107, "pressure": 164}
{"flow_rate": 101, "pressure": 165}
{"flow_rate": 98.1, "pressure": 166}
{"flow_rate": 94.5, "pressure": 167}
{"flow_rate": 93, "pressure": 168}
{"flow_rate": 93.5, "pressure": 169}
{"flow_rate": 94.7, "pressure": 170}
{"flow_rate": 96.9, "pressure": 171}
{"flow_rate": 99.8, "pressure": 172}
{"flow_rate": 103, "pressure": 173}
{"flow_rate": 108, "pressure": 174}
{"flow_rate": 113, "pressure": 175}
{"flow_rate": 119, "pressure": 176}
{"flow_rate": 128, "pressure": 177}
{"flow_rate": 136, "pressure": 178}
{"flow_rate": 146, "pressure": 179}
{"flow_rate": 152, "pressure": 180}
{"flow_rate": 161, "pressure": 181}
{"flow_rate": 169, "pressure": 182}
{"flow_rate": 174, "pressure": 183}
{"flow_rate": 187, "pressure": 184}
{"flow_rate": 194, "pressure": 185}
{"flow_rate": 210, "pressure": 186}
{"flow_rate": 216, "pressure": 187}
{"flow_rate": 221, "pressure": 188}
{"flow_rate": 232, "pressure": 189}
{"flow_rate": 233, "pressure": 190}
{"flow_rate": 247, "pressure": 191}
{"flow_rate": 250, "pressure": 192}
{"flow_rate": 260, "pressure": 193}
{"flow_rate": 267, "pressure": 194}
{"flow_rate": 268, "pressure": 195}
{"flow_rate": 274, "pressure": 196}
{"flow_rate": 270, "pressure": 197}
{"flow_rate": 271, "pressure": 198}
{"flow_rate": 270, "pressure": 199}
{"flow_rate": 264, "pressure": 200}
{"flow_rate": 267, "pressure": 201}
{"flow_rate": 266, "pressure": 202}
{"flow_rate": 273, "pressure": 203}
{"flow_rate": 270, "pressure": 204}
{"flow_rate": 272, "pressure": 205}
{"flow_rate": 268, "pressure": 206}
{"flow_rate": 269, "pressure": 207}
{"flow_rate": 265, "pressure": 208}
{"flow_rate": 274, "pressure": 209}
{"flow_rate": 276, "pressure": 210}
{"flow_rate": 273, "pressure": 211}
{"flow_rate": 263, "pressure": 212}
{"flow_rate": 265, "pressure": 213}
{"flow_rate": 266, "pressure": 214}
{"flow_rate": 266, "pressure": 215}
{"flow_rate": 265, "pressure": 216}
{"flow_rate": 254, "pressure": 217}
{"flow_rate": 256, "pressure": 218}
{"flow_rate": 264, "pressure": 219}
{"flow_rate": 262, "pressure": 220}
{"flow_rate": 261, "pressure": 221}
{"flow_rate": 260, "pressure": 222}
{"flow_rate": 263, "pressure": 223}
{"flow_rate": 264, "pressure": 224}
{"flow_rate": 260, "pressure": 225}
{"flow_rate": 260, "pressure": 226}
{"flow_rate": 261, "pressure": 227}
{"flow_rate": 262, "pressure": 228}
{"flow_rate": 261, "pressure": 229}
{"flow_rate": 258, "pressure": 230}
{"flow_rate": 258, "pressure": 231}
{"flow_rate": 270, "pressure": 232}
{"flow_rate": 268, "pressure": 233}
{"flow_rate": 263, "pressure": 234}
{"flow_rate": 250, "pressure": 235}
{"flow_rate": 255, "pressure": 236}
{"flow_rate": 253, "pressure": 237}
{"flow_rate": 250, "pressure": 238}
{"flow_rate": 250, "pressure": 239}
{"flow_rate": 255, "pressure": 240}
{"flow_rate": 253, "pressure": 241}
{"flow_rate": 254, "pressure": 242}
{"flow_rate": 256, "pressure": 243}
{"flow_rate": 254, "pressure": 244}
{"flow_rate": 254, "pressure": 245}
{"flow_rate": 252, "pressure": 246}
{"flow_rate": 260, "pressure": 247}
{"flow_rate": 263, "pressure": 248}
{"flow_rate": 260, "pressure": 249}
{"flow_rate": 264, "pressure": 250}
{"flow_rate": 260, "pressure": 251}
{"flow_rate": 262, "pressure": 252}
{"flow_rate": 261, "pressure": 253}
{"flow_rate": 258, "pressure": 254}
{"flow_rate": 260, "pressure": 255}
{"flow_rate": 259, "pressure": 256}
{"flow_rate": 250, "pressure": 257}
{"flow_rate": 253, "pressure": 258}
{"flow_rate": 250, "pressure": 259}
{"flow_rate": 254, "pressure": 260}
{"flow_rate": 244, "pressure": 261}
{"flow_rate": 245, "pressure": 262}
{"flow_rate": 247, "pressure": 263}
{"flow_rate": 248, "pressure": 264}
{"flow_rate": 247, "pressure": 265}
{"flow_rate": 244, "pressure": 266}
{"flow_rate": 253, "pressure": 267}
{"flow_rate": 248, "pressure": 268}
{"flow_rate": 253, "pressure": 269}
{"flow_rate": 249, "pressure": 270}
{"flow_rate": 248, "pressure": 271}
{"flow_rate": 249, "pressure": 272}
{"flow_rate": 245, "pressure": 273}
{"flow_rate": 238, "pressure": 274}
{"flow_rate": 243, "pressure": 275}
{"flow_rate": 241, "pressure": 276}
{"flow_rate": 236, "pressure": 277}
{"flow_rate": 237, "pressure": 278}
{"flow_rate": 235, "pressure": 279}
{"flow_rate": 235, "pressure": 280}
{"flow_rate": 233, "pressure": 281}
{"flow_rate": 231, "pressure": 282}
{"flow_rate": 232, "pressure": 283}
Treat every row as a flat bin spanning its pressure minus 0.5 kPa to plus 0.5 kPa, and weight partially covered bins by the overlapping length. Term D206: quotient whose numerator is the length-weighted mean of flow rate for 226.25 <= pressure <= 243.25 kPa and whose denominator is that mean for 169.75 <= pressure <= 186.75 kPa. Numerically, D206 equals 1.8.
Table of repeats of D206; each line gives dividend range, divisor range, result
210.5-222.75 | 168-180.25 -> 2.30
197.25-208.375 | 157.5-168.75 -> 2.29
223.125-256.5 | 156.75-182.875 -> 2.10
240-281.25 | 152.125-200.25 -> 1.45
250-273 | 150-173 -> 1.80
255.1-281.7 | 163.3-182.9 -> 2.09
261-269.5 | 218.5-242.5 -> 0.96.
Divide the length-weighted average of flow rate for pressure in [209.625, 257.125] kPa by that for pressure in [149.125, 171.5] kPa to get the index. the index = 1.8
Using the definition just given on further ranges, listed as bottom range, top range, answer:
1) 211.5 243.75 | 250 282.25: 0.95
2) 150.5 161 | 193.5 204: 1.49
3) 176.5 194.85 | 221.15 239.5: 1.29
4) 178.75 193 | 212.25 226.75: 1.29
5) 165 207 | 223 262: 1.33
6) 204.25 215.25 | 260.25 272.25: 0.92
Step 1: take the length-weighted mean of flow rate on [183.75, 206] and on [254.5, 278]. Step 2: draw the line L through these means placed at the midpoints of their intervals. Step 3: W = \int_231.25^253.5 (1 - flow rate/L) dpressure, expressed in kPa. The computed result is -0.8 kPa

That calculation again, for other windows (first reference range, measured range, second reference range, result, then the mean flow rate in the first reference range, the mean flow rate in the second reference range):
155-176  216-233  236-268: -4.0 kPa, 120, 254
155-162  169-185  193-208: 5.7 kPa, 154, 269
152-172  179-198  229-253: -4.7 kPa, 134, 258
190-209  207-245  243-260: 0.1 kPa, 266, 257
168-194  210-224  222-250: -2.3 kPa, 166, 258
